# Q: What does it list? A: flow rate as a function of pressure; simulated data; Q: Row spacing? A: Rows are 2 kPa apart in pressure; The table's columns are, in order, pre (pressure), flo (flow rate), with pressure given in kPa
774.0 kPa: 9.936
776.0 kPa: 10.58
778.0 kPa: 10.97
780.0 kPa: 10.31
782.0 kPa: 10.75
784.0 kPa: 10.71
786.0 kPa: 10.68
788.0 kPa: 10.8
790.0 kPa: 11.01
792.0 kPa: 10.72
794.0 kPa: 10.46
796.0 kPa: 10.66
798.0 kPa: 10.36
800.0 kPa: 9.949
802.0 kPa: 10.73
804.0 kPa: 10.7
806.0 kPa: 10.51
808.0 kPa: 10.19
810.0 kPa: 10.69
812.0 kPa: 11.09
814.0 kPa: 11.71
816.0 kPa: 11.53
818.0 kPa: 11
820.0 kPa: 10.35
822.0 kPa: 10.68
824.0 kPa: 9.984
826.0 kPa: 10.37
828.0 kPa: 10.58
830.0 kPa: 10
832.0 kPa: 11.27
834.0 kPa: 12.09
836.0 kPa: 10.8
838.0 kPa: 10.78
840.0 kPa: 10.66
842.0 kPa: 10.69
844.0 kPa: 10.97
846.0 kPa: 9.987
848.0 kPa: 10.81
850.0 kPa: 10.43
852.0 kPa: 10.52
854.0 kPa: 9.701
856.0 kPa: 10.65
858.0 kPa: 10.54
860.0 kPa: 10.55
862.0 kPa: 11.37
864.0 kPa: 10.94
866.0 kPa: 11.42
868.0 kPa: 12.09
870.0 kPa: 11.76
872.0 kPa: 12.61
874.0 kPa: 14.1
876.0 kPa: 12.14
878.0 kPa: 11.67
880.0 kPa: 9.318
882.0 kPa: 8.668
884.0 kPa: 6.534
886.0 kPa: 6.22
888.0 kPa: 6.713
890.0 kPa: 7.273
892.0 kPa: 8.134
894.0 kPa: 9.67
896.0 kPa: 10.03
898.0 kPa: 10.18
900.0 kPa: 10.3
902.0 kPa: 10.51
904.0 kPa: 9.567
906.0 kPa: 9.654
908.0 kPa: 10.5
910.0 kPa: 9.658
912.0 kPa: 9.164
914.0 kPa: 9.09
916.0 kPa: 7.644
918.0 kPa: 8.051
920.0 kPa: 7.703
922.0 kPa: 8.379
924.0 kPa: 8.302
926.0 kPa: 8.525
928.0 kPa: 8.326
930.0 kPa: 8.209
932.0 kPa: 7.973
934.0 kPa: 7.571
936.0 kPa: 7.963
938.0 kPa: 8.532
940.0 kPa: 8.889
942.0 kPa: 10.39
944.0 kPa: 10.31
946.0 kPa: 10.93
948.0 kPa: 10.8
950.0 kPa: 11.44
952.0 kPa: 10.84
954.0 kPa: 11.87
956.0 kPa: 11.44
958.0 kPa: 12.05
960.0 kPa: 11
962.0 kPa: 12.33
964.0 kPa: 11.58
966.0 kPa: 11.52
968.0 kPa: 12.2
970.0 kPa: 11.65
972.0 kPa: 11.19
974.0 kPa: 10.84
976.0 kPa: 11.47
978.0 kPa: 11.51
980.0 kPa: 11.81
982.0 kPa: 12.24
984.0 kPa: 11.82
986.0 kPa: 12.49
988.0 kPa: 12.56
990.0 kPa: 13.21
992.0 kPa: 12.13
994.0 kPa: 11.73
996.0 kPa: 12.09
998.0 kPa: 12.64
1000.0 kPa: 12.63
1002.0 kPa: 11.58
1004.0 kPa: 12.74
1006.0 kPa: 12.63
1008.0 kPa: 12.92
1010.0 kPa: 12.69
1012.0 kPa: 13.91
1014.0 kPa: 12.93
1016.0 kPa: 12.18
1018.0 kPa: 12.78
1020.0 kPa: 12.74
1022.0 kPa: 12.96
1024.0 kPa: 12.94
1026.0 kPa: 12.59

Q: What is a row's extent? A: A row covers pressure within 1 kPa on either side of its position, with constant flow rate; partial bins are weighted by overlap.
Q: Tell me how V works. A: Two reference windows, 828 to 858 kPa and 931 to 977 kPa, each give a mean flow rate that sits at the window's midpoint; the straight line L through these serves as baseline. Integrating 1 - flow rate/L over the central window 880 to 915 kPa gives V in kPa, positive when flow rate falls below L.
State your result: 5.6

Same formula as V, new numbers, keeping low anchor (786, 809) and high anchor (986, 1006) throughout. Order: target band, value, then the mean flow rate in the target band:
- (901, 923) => 4.8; 9.08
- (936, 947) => 2.1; 9.64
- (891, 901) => 1.6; 9.66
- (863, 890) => 2.5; 10.2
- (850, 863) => 0.7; 10.5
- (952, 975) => 1.0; 11.6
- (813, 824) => -0.2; 11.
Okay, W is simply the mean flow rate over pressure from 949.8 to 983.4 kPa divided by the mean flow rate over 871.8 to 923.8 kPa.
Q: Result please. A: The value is 1.25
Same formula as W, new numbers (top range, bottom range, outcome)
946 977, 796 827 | 1.08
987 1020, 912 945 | 1.48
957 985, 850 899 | 1.15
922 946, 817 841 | 0.81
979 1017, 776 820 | 1.16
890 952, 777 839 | 0.86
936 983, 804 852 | 1.03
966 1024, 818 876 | 1.12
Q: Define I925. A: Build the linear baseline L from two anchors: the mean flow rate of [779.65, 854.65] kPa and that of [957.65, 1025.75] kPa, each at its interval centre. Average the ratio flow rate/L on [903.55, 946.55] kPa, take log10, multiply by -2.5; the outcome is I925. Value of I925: 0.297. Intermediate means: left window 10.7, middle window 8.85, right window 12.2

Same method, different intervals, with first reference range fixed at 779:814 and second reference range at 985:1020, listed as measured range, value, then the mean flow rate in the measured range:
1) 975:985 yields 0.05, 11.8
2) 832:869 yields 0.03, 10.8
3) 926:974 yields 0.17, 10.4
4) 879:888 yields 0.45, 7.58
